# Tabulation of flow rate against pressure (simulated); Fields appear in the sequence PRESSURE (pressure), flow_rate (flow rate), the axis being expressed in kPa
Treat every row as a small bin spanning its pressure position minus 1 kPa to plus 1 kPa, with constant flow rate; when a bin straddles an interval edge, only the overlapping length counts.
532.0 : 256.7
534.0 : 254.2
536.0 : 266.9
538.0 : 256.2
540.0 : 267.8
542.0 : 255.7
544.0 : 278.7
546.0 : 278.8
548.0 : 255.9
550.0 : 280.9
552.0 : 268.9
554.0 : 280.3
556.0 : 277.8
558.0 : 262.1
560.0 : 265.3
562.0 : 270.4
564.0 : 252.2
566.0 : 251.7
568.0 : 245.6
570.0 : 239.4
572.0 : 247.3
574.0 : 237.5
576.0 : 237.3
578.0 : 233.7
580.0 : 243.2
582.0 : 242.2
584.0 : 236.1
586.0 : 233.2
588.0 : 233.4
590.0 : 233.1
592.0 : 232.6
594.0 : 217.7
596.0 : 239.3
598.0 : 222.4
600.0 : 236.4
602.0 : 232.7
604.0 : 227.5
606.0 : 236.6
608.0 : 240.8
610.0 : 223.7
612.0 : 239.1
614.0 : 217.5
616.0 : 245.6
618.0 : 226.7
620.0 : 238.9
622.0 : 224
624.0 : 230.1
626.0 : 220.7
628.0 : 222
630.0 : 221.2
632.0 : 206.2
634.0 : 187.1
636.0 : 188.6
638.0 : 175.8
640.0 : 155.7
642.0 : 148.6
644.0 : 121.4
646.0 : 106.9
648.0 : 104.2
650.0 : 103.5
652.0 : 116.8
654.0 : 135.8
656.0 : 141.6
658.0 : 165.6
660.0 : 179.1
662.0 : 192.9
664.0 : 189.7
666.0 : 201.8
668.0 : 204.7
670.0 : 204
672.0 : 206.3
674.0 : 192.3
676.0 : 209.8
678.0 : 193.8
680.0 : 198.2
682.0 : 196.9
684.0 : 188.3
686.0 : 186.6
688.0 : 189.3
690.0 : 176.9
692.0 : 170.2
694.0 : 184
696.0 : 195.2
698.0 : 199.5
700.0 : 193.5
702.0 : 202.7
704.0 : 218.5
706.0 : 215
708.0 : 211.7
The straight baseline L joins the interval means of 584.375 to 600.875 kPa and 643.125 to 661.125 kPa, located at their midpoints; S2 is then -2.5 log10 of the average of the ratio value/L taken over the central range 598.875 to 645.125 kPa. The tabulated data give -0.16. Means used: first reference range 231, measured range 211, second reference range 131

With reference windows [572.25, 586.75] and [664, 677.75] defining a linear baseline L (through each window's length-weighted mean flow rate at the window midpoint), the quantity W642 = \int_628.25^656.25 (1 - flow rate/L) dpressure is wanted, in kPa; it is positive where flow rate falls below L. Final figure 7.9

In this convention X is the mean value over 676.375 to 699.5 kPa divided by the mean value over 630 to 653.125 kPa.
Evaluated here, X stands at 1.26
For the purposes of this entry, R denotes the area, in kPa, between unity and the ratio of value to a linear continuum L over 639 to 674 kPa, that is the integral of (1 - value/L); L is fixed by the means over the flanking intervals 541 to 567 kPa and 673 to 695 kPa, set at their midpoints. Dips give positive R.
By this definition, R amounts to 7.9 kPa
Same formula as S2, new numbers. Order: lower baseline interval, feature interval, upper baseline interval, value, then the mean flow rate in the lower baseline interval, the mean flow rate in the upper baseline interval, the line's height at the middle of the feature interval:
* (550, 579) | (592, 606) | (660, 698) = 0.03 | 256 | 193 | 237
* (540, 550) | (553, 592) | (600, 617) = 0.02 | 269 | 233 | 253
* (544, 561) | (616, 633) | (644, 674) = -0.15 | 272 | 161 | 197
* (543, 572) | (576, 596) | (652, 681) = 0.04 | 264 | 184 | 243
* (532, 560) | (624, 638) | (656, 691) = 0.05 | 268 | 191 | 217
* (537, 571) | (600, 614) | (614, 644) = -0.05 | 264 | 204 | 222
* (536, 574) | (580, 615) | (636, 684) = -0.04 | 262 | 168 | 224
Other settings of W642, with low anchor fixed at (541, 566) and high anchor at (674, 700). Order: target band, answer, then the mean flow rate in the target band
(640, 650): 4.3 kPa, 122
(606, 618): 0.1 kPa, 233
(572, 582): 0.6 kPa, 239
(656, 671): 1.2 kPa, 188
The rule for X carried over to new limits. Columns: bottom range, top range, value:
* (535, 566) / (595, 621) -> 0.87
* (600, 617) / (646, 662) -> 0.59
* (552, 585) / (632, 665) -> 0.61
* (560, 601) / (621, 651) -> 0.73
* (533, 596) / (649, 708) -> 0.73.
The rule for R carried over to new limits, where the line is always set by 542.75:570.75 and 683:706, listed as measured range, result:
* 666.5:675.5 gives 0.1 kPa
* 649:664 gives 4.3 kPa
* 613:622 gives 0.1 kPa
